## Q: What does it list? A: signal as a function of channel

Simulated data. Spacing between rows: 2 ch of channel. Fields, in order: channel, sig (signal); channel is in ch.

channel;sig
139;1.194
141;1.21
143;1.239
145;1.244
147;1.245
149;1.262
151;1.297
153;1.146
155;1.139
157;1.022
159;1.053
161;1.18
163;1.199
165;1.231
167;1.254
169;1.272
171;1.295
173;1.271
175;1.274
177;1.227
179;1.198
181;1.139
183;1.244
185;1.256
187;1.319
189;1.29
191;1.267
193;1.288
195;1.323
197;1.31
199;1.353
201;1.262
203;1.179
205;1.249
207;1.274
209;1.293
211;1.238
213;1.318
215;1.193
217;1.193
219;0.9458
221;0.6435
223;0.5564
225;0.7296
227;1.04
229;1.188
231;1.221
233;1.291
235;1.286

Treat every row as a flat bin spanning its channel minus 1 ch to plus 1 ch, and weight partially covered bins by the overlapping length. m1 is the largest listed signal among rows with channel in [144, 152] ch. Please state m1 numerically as 1.297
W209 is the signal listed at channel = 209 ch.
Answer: 1.293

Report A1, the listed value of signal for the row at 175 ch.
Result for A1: 1.274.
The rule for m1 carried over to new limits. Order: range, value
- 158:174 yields 1.295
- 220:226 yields 0.7296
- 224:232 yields 1.221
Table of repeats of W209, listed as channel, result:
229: 1.188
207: 1.274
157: 1.022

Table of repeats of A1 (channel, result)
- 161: 1.18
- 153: 1.146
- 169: 1.272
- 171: 1.295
